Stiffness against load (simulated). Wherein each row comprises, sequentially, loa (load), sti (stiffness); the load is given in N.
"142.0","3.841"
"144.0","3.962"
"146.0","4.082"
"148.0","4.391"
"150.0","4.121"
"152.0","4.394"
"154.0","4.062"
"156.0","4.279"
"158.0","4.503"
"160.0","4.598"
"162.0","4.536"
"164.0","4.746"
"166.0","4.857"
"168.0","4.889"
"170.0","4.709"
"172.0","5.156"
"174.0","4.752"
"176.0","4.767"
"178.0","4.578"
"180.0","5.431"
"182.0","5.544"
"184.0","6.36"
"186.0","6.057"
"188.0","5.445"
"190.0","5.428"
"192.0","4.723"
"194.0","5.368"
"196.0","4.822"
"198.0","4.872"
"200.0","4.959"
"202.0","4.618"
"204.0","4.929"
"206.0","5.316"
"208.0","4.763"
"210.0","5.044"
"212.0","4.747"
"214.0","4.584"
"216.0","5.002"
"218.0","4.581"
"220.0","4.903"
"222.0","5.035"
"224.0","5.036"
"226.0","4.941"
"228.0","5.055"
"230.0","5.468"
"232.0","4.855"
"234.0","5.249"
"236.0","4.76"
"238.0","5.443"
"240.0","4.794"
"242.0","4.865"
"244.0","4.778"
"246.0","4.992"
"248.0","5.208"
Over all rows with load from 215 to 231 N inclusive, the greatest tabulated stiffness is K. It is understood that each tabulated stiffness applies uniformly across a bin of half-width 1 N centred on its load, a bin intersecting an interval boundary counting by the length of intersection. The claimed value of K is 5.468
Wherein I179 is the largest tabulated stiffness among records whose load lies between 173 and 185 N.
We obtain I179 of 6.36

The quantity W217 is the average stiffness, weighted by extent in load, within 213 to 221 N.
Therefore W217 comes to 4.77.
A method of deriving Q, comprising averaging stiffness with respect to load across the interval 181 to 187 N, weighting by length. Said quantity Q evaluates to 5.99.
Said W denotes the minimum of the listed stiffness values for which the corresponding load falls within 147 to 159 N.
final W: 4.062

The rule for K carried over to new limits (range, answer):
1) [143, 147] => 4.082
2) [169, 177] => 5.156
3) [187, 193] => 5.445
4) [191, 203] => 5.368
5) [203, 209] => 5.316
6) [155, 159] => 4.503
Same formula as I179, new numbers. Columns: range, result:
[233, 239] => 5.443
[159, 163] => 4.598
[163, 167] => 4.857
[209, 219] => 5.044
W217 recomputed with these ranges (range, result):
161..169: 4.76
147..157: 4.25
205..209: 5.04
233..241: 5.06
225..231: 5.15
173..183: 5.01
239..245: 4.81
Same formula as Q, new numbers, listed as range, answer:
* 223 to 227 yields 4.99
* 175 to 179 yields 4.67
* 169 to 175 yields 4.87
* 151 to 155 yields 4.23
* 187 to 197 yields 5.16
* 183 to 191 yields 5.82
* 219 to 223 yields 4.97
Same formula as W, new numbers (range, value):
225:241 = 4.76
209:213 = 4.747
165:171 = 4.709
